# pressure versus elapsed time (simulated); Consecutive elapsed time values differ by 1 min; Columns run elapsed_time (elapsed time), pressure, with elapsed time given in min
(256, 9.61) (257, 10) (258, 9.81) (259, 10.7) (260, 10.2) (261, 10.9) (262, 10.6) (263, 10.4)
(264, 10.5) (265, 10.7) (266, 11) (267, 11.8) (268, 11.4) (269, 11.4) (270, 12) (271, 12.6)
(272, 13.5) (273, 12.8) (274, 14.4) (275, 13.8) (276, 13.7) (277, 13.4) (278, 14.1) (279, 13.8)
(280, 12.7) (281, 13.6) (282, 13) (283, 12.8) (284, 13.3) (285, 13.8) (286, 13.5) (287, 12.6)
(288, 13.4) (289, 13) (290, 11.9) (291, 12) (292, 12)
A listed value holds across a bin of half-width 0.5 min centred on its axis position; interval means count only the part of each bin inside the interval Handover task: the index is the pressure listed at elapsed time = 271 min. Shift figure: 12.6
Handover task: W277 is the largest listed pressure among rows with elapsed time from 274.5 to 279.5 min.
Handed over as 14.1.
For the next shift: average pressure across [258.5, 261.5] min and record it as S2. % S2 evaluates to 10.6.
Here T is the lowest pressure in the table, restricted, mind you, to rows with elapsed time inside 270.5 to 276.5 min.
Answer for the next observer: 12.6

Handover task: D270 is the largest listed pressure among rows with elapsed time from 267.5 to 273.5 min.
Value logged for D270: 13.5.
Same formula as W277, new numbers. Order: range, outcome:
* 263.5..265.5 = 10.7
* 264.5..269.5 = 11.8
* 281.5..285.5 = 13.8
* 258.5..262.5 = 10.9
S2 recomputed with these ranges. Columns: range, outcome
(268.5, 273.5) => 12.5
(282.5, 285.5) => 13.3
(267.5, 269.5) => 11.4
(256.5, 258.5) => 9.91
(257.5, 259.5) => 10.3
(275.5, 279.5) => 13.8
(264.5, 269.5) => 11.3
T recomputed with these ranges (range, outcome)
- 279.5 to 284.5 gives 12.7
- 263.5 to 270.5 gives 10.5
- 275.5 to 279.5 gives 13.4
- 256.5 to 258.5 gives 9.81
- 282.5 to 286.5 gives 12.8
